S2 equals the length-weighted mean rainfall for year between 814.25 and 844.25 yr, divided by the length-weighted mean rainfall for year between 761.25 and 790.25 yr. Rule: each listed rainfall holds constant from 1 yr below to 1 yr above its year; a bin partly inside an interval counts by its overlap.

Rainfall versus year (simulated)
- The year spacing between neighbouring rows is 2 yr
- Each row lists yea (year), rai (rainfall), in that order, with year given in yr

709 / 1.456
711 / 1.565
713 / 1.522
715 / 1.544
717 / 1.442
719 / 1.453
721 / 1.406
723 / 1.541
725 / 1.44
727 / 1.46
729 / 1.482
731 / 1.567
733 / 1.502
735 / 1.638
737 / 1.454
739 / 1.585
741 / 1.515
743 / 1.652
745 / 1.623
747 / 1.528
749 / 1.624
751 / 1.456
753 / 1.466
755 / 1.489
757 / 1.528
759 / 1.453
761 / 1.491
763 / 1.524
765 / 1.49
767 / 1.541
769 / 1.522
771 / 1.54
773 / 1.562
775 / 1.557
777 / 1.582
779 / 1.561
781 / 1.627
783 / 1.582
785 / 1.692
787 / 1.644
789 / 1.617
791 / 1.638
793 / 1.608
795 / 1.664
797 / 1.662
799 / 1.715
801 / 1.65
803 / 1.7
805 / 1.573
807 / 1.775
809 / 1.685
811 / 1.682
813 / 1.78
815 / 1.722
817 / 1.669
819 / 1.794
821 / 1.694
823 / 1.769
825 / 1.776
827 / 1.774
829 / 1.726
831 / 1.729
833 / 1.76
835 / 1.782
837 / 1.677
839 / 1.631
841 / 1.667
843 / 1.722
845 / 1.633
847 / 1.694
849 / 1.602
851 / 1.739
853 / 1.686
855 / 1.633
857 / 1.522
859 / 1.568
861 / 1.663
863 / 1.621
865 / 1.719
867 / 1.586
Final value 1.10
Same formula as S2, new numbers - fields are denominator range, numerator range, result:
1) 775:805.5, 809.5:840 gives 1.06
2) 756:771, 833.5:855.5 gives 1.11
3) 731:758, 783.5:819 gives 1.09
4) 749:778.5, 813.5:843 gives 1.14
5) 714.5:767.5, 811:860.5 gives 1.12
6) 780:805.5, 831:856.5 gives 1.02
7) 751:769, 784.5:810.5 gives 1.11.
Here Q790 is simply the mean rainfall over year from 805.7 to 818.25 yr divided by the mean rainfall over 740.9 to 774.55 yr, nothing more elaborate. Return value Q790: 1.12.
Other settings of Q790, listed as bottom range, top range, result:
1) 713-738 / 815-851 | 1.15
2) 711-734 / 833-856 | 1.13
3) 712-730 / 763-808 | 1.09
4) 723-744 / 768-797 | 1.05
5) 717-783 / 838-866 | 1.08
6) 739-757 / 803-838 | 1.12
